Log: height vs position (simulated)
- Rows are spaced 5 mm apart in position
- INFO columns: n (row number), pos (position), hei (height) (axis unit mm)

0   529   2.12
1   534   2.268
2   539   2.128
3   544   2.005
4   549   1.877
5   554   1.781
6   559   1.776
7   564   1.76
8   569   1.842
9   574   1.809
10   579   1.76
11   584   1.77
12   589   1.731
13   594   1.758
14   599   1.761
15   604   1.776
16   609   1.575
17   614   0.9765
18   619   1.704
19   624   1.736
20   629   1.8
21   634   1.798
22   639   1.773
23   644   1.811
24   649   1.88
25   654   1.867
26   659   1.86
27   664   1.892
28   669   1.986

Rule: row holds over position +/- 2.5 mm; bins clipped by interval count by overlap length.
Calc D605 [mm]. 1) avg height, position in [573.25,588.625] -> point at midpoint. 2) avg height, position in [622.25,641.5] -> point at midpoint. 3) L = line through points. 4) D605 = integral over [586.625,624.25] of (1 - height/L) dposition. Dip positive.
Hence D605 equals 3.3 mm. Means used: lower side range 1.77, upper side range 1.78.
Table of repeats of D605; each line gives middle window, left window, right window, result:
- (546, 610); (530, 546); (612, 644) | 4.87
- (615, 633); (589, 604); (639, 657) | 1.16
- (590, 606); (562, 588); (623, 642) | 0.20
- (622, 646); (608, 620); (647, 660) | -2.50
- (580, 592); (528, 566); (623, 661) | 0.95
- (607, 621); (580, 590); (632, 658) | 3.03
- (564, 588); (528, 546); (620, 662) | 2.70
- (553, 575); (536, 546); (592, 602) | 1.74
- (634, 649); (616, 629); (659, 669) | -0.07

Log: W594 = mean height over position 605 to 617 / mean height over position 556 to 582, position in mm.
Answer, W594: 0.8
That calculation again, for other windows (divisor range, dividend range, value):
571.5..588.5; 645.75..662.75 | 1.05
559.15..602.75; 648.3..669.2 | 1.06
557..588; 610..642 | 0.91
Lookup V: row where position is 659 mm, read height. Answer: 1.86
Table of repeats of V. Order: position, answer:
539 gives 2.128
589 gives 1.731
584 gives 1.77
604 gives 1.776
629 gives 1.8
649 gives 1.88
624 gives 1.736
